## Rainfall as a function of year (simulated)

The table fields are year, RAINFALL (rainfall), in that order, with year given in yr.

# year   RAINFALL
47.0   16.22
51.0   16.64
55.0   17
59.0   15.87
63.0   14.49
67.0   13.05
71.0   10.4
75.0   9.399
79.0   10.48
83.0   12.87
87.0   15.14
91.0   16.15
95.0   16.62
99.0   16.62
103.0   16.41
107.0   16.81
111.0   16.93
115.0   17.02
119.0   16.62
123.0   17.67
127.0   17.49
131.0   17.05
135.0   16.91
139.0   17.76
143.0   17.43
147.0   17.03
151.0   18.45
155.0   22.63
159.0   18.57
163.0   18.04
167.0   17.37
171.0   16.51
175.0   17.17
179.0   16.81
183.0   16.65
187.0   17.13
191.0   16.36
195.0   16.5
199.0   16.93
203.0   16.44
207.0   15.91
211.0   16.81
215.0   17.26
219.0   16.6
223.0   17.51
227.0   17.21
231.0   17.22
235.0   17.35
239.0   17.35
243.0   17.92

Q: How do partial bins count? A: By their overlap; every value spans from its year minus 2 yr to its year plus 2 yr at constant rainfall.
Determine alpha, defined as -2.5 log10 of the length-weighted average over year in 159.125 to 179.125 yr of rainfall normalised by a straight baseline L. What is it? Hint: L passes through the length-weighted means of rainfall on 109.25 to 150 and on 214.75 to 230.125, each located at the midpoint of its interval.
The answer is -0.01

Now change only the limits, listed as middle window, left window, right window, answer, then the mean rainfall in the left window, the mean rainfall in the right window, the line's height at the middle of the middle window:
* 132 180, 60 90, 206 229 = -0.19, 12.5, 16.9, 15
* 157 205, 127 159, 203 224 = 0.02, 18.2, 16.7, 17.4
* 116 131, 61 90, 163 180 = -0.17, 12.4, 17.1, 14.7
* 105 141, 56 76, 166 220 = -0.17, 13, 16.7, 14.7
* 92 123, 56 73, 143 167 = -0.05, 13.7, 18.7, 16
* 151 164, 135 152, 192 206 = -0.14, 17.5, 16.6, 17.3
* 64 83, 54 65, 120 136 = 0.38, 15.7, 17.3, 16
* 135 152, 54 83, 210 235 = -0.18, 12.8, 17.1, 14.9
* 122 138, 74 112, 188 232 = -0.12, 14.8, 16.8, 15.4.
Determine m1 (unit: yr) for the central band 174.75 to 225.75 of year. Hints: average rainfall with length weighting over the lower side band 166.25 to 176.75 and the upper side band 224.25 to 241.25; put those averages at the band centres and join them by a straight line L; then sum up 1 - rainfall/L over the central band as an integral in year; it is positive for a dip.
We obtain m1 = 1.1 yr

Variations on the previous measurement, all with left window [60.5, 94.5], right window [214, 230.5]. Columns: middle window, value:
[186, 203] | -0.3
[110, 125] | -3.1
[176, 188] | -0.7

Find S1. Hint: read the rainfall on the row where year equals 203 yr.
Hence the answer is 16.44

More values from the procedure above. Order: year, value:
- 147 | 17.03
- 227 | 17.21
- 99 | 16.62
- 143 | 17.43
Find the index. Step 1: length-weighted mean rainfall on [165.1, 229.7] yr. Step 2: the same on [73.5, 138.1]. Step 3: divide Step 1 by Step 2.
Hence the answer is 1.07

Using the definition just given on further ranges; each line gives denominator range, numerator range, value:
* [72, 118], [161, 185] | 1.15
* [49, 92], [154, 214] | 1.26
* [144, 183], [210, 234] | 0.95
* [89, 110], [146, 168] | 1.14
